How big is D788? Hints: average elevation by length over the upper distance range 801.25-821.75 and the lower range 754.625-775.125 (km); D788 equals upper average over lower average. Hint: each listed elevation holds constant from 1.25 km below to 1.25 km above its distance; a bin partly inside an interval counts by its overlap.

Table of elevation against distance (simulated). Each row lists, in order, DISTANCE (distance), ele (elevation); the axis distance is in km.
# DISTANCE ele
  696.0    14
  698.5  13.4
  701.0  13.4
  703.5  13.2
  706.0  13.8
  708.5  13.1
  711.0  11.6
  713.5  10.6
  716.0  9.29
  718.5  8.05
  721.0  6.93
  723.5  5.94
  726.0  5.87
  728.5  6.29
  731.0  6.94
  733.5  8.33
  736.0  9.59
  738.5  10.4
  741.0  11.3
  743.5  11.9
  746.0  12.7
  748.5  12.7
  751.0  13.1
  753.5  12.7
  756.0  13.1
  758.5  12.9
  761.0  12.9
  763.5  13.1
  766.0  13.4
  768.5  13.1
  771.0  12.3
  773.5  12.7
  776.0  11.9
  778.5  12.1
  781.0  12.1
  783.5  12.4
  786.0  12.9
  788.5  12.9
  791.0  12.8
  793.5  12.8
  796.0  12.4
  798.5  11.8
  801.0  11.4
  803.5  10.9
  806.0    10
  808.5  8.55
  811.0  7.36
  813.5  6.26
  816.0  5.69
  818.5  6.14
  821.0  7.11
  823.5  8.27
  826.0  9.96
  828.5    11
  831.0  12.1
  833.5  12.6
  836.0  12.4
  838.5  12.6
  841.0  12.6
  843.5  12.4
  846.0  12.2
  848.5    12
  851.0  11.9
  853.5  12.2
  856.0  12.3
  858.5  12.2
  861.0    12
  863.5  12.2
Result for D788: 0.62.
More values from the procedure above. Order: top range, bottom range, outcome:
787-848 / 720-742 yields 1.33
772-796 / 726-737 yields 1.66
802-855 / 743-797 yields 0.81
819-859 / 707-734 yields 1.34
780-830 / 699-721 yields 0.89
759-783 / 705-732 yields 1.42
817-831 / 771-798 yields 0.70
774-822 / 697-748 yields 1.03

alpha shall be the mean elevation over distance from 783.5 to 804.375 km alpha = 12.3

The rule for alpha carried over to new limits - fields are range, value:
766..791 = 12.6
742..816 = 11.8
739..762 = 12.5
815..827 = 7.42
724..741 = 8.07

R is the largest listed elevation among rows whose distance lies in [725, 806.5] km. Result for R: 13.4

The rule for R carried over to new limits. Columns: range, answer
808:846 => 12.6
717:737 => 9.59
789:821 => 12.8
